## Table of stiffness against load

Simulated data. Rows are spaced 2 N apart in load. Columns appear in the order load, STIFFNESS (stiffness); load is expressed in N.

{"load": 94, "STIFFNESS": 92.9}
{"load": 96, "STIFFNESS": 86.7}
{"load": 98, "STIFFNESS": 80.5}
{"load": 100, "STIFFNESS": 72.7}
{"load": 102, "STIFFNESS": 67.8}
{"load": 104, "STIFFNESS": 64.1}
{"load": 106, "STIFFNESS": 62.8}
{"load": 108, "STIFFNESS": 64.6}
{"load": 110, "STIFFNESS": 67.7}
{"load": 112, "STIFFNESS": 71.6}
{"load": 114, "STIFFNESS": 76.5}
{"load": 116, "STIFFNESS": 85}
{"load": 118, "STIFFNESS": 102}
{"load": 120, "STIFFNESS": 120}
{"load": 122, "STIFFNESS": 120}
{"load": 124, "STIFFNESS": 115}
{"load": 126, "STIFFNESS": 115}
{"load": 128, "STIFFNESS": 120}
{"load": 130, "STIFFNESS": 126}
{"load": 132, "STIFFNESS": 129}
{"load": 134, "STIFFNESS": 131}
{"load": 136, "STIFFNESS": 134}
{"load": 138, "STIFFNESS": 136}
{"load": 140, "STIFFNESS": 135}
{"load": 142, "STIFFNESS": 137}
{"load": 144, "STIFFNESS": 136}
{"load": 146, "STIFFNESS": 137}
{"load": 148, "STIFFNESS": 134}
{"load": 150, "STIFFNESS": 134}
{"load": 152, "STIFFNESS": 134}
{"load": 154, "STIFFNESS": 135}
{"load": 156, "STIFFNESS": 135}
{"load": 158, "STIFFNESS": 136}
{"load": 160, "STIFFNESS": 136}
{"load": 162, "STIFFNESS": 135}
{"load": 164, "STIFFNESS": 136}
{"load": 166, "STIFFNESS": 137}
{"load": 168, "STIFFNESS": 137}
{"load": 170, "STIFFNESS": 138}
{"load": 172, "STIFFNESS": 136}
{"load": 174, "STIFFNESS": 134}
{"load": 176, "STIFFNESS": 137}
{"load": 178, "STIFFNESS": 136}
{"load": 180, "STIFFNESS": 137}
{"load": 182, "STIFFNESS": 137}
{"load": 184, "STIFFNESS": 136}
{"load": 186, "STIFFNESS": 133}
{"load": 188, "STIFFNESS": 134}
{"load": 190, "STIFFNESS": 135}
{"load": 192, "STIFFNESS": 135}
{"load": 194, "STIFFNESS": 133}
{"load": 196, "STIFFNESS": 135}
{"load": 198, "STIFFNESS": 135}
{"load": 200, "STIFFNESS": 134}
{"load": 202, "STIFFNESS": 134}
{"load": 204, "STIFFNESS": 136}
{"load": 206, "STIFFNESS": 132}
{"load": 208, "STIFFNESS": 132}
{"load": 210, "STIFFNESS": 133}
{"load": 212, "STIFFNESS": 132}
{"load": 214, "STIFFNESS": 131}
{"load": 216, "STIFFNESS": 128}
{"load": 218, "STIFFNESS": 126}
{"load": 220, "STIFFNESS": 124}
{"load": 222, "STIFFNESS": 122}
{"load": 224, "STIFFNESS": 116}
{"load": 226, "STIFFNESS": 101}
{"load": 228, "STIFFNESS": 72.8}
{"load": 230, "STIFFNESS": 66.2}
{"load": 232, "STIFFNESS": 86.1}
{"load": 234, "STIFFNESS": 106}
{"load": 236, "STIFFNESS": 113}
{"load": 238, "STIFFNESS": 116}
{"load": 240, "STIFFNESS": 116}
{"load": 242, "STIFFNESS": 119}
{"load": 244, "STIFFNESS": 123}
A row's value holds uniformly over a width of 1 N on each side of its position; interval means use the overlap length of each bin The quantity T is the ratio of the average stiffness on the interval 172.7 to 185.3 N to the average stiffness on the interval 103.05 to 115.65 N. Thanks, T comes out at 1.98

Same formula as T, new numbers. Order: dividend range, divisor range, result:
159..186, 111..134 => 1.26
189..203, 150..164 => 0.99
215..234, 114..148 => 0.85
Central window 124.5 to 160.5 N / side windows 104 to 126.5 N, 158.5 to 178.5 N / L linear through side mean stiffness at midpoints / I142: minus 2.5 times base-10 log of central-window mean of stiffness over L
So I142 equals -0.17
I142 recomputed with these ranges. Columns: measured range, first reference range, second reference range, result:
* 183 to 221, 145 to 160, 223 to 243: -0.162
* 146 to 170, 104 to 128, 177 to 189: -0.144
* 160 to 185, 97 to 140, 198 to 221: -0.156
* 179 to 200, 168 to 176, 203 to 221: -0.010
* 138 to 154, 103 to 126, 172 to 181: -0.205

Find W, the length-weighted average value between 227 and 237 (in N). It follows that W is 88.8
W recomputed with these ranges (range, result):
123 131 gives 119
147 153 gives 134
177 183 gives 137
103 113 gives 66.2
